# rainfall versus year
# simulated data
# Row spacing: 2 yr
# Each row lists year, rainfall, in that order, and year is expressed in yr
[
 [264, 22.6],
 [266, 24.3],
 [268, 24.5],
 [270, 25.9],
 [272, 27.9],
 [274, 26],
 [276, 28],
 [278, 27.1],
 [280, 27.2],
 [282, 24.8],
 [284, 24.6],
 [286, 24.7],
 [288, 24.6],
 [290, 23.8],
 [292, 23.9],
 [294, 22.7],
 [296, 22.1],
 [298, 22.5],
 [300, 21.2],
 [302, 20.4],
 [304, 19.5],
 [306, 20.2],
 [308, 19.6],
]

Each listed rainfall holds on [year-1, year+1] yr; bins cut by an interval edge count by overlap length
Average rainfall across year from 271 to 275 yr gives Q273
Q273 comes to 26.9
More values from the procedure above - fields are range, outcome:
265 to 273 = 25.6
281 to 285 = 24.7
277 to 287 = 25.7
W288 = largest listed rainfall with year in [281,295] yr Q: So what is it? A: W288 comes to 24.8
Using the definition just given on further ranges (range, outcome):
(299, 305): 21.2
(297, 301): 22.5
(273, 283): 28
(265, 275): 27.9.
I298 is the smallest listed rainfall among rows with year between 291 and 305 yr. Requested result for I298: 19.5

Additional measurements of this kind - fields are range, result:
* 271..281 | 26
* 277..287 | 24.6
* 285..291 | 23.8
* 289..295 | 22.7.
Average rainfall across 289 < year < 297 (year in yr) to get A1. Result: 23.1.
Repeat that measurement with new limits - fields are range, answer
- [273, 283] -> 26.6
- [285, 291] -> 24.4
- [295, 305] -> 21.1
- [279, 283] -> 26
